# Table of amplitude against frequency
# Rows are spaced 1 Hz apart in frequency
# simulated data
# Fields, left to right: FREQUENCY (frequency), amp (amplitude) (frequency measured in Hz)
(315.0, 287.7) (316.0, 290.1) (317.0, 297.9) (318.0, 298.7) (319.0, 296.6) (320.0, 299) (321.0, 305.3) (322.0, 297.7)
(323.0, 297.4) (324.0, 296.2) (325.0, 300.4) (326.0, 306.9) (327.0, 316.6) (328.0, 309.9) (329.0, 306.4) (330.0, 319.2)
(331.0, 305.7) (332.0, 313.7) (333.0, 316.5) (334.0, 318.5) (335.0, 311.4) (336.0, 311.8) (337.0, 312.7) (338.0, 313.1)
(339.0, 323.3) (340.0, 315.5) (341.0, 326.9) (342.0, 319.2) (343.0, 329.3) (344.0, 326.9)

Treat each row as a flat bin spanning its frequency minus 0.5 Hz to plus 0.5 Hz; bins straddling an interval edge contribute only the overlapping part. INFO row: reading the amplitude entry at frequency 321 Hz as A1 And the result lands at 305.3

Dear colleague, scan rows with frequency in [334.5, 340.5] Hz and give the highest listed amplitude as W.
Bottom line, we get 323.3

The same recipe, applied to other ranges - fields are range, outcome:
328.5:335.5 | 319.2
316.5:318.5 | 298.7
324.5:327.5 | 316.6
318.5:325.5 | 305.3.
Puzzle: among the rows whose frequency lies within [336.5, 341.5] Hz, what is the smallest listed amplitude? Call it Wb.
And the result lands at 312.7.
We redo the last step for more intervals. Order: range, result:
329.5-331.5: 305.7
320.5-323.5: 297.4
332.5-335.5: 311.4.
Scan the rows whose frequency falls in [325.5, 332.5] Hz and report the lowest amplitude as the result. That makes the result 305.7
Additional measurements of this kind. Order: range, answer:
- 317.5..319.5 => 296.6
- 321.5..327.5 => 296.2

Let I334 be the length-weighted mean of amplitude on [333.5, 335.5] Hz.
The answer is 315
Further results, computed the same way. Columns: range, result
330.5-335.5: 313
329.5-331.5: 312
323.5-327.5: 305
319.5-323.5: 300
